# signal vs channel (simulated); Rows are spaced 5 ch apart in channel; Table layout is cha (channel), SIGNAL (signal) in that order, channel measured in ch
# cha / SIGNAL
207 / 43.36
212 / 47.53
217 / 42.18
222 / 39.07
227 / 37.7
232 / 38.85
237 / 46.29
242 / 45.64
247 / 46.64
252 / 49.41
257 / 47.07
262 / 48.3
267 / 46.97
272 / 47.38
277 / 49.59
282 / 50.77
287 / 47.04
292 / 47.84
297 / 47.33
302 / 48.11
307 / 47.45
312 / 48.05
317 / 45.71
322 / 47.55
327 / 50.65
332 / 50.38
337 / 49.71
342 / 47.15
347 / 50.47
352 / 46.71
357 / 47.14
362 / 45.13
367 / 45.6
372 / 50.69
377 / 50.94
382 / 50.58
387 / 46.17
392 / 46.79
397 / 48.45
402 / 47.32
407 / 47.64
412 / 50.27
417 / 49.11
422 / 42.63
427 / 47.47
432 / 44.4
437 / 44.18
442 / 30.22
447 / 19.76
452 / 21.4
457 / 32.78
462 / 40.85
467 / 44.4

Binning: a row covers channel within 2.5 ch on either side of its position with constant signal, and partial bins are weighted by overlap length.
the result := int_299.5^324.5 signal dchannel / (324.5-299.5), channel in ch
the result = 47.4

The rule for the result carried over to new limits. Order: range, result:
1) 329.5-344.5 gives 49.1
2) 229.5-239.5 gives 42.6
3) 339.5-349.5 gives 48.8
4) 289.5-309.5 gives 47.7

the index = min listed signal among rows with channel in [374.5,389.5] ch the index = 46.17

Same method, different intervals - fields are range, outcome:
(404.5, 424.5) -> 42.63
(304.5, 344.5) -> 45.71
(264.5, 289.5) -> 46.97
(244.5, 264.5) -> 46.64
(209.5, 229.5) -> 37.7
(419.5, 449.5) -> 19.76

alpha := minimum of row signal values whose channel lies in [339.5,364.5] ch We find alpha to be 45.13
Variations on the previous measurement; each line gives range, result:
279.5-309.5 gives 47.04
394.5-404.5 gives 47.32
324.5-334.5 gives 50.38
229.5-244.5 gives 38.85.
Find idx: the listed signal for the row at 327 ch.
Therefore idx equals 50.65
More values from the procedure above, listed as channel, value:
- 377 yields 50.94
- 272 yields 47.38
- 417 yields 49.11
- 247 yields 46.64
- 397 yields 48.45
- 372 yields 50.69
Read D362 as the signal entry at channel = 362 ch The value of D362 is 45.13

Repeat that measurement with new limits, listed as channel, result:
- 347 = 50.47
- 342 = 47.15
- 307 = 47.45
